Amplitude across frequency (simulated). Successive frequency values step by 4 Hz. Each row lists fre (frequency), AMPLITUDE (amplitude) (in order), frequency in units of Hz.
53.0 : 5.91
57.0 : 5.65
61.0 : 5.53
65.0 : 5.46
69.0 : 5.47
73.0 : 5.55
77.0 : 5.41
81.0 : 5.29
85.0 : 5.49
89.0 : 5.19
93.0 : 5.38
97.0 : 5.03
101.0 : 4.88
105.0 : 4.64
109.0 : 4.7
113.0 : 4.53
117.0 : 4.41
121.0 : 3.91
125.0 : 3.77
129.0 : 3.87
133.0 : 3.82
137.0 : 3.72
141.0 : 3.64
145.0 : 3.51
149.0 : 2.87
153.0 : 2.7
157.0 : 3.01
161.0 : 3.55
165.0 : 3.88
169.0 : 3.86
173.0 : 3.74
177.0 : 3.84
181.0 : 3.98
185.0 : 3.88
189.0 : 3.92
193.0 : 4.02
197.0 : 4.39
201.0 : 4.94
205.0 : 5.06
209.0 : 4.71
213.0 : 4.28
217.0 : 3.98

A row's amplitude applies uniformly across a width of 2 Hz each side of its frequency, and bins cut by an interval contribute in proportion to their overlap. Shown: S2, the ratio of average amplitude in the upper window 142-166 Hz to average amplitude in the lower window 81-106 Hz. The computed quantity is 0.6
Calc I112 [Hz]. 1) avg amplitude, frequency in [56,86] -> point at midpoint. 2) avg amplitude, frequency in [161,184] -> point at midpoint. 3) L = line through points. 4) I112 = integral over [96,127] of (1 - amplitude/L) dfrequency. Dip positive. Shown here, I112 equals 2.3 Hz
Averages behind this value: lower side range 5.48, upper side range 3.83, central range 4.47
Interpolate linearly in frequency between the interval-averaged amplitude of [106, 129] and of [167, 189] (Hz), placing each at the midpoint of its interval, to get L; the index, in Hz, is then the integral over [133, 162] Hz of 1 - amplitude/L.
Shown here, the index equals 5.34 Hz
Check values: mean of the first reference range 4.25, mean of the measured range 3.31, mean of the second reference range 3.87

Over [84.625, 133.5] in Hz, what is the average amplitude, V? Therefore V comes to 4.58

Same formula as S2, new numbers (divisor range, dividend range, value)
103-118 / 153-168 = 0.74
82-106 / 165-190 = 0.75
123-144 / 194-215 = 1.24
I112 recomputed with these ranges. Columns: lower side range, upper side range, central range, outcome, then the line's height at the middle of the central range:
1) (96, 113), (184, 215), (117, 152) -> 7.5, 4.66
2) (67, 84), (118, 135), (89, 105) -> -0.9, 4.78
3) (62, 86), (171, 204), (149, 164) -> 4.6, 4.48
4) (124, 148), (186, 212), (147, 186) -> 5.3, 4.07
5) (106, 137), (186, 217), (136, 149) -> 2.2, 4.21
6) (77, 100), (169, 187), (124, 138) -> 2.4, 4.6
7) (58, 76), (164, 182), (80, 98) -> -0.4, 5.16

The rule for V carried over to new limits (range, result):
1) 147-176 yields 3.39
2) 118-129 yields 3.9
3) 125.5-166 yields 3.46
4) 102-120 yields 4.55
